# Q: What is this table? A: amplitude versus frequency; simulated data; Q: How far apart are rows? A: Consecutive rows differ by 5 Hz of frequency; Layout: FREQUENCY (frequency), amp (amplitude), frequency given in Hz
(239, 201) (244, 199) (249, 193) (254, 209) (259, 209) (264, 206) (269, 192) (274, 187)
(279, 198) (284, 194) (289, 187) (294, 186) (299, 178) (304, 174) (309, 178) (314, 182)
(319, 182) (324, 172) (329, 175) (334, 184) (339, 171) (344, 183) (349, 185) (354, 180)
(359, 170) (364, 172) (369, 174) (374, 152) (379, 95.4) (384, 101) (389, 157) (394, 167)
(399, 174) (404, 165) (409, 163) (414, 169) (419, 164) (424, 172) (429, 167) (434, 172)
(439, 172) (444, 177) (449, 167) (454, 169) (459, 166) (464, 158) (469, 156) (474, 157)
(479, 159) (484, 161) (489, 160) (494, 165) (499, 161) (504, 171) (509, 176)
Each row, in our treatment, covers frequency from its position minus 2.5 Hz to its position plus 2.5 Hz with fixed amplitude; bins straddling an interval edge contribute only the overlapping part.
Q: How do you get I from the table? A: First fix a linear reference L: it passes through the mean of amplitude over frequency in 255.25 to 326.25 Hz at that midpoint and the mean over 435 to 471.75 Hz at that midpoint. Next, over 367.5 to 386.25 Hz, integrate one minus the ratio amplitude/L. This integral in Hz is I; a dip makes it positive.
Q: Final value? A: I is 5.1 Hz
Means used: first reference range 188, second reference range 167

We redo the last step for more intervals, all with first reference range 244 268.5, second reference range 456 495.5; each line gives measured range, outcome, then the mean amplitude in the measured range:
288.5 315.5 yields 1.89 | 180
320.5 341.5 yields 1.39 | 176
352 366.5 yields 0.72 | 174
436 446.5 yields -0.47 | 174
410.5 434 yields 0.32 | 168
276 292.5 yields 0.41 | 192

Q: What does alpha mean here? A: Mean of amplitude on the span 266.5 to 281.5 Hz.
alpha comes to 192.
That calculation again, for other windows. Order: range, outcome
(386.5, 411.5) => 165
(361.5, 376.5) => 166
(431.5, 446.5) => 174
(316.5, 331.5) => 176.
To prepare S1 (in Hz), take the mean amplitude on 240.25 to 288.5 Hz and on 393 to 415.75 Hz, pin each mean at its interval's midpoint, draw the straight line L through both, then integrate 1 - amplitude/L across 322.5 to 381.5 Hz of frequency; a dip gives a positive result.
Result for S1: 3.8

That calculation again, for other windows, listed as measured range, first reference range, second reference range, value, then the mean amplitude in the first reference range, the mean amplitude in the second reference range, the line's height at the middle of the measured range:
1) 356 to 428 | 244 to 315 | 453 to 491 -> 6.6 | 191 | 160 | 173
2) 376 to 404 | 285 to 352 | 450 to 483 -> 4.8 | 180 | 161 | 171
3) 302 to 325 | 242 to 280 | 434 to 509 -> 1.5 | 199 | 165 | 191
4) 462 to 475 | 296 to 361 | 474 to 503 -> 0.5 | 178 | 161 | 163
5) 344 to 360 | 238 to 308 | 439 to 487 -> 0.1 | 193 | 164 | 181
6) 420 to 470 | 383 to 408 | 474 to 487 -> -3.0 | 157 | 159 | 158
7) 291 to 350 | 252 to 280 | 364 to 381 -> -2.4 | 200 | 146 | 173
